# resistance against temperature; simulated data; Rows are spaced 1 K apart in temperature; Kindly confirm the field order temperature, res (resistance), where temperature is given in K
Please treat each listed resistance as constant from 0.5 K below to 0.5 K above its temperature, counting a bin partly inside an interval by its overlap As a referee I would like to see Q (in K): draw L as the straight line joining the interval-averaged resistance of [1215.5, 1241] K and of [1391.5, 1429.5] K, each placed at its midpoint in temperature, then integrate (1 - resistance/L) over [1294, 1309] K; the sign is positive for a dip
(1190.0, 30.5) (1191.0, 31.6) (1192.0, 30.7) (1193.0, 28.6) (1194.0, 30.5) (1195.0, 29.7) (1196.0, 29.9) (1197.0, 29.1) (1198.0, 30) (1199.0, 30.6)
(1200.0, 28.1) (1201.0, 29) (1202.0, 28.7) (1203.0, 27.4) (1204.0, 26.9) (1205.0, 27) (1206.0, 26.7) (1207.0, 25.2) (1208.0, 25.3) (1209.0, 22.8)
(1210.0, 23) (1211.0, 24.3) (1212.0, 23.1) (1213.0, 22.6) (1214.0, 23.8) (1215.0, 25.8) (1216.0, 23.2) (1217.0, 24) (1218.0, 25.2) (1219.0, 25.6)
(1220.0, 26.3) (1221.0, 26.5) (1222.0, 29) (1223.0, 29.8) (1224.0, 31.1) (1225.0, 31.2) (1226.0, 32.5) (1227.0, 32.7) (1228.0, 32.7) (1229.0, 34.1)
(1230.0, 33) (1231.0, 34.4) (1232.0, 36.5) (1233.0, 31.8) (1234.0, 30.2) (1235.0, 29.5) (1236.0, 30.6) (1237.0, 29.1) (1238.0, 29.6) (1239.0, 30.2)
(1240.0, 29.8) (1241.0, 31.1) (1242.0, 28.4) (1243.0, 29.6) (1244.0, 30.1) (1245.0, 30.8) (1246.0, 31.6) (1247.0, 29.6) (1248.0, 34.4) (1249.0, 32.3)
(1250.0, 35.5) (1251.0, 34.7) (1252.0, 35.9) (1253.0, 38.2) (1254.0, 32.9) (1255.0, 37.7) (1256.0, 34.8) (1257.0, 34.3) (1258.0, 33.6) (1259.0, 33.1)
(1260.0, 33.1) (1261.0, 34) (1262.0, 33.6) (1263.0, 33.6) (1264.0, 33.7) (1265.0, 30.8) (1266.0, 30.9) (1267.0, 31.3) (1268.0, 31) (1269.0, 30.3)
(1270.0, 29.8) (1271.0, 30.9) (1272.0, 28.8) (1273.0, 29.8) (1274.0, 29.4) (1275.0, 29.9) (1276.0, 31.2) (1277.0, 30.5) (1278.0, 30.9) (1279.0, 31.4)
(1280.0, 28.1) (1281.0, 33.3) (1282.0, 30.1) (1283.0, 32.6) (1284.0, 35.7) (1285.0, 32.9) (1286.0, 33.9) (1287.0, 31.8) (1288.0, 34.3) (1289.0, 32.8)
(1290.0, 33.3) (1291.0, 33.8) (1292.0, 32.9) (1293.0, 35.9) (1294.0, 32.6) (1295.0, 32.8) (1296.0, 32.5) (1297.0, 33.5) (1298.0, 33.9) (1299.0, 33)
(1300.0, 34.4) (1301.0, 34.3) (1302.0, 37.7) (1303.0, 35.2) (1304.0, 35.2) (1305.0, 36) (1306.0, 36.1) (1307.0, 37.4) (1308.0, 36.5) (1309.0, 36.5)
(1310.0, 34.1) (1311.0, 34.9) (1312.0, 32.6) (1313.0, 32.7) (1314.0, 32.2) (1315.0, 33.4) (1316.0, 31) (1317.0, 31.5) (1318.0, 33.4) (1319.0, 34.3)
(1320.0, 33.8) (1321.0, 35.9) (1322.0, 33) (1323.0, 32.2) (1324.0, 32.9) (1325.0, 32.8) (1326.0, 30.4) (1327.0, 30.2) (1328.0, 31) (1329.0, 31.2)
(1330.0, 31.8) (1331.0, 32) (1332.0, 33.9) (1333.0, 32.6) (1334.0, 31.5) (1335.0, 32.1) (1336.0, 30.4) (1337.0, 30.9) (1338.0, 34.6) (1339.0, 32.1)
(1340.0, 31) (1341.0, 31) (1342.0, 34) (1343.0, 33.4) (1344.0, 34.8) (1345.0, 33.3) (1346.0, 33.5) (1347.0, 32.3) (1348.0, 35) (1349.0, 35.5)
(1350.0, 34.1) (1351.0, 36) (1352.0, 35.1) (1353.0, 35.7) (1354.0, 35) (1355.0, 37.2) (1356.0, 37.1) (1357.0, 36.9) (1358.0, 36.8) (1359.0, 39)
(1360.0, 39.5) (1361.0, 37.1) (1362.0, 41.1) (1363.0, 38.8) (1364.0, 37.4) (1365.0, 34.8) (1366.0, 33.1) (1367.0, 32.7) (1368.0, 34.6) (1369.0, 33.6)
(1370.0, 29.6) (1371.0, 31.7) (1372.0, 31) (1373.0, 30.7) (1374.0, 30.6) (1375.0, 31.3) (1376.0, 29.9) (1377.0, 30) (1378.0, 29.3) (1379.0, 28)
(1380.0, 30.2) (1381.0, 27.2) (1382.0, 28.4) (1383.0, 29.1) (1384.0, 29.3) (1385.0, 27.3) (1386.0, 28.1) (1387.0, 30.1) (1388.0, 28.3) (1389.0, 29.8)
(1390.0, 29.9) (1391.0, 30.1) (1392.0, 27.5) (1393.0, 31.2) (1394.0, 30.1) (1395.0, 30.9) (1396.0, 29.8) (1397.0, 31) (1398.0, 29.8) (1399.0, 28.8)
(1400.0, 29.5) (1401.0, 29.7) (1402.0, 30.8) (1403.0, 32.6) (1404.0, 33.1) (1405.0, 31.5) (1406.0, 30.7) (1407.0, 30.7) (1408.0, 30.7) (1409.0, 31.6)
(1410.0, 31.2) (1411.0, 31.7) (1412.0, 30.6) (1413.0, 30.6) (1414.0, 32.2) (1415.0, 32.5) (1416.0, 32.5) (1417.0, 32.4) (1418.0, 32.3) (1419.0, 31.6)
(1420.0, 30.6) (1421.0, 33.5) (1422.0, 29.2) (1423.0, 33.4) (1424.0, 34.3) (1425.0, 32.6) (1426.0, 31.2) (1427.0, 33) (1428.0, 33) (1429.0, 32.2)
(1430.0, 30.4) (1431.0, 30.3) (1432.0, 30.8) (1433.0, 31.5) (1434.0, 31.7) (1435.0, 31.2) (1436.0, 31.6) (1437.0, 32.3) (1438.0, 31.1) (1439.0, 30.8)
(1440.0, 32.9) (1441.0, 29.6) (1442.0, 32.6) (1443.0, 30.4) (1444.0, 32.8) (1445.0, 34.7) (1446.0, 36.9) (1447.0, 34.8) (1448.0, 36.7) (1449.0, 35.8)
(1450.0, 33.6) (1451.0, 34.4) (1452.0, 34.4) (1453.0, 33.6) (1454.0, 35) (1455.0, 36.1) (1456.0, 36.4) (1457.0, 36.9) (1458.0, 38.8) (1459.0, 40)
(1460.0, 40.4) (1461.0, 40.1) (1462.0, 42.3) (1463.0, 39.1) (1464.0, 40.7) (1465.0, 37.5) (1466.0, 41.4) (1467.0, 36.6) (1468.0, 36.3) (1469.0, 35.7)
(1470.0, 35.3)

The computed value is -2.1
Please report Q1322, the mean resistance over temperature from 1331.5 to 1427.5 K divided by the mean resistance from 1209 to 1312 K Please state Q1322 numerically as 1.0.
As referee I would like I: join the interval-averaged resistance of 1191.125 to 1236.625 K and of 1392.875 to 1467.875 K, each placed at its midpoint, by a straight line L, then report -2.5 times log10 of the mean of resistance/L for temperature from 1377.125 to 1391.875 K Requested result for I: 0.117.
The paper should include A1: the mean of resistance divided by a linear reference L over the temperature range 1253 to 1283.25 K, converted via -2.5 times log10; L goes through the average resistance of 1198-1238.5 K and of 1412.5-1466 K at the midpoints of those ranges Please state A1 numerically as -0.09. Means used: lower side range 28.2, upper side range 33.9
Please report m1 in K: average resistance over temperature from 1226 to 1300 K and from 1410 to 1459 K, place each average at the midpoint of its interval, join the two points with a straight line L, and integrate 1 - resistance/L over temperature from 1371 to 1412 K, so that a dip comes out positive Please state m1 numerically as 3.4 K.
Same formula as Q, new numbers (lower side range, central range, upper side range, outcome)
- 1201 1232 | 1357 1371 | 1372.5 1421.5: -2.8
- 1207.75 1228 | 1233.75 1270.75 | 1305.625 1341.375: -4.6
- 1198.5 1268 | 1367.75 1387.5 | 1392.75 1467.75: 1.5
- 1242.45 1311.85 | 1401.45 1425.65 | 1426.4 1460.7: 1.3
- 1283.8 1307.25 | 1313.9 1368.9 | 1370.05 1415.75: -2.9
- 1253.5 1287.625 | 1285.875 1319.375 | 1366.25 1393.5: -2.7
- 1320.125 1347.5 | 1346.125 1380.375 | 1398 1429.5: -2.2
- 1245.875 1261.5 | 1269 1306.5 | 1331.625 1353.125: 1.2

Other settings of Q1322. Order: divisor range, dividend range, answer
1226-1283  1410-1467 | 1.06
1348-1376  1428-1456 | 0.94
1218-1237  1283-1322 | 1.11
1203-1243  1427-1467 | 1.23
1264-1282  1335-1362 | 1.14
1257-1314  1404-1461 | 1.00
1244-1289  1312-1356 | 1.02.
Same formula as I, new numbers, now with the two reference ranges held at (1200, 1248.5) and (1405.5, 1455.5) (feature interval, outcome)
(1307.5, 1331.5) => -0.09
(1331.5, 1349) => -0.07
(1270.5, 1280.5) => -0.02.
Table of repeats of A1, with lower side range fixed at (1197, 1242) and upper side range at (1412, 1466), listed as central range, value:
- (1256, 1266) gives -0.132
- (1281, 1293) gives -0.107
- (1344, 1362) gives -0.134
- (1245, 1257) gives -0.171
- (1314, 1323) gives -0.077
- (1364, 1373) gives -0.022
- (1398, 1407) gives 0.076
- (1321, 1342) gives -0.028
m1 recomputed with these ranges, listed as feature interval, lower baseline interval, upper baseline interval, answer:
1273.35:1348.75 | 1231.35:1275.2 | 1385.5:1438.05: -3.22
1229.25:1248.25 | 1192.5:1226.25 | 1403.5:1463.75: -2.15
